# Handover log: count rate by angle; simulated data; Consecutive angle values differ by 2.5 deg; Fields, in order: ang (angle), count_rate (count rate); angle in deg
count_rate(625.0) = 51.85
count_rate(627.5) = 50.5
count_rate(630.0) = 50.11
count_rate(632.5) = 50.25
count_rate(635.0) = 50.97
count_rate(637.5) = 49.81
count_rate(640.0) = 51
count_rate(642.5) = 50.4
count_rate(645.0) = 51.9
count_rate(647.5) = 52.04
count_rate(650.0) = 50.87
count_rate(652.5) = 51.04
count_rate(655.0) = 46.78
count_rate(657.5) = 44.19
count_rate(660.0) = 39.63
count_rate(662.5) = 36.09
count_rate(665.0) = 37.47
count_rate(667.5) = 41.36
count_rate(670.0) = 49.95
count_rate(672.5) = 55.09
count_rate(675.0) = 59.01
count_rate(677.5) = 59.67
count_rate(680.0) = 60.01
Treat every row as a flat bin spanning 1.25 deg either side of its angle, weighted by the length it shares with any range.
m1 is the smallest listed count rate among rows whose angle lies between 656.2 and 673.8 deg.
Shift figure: 36.09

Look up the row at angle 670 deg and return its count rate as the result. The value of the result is 49.95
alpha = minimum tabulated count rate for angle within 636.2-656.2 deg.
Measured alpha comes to 46.78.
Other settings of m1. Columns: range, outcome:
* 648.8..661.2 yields 39.63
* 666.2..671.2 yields 41.36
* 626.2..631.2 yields 50.11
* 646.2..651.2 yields 50.87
